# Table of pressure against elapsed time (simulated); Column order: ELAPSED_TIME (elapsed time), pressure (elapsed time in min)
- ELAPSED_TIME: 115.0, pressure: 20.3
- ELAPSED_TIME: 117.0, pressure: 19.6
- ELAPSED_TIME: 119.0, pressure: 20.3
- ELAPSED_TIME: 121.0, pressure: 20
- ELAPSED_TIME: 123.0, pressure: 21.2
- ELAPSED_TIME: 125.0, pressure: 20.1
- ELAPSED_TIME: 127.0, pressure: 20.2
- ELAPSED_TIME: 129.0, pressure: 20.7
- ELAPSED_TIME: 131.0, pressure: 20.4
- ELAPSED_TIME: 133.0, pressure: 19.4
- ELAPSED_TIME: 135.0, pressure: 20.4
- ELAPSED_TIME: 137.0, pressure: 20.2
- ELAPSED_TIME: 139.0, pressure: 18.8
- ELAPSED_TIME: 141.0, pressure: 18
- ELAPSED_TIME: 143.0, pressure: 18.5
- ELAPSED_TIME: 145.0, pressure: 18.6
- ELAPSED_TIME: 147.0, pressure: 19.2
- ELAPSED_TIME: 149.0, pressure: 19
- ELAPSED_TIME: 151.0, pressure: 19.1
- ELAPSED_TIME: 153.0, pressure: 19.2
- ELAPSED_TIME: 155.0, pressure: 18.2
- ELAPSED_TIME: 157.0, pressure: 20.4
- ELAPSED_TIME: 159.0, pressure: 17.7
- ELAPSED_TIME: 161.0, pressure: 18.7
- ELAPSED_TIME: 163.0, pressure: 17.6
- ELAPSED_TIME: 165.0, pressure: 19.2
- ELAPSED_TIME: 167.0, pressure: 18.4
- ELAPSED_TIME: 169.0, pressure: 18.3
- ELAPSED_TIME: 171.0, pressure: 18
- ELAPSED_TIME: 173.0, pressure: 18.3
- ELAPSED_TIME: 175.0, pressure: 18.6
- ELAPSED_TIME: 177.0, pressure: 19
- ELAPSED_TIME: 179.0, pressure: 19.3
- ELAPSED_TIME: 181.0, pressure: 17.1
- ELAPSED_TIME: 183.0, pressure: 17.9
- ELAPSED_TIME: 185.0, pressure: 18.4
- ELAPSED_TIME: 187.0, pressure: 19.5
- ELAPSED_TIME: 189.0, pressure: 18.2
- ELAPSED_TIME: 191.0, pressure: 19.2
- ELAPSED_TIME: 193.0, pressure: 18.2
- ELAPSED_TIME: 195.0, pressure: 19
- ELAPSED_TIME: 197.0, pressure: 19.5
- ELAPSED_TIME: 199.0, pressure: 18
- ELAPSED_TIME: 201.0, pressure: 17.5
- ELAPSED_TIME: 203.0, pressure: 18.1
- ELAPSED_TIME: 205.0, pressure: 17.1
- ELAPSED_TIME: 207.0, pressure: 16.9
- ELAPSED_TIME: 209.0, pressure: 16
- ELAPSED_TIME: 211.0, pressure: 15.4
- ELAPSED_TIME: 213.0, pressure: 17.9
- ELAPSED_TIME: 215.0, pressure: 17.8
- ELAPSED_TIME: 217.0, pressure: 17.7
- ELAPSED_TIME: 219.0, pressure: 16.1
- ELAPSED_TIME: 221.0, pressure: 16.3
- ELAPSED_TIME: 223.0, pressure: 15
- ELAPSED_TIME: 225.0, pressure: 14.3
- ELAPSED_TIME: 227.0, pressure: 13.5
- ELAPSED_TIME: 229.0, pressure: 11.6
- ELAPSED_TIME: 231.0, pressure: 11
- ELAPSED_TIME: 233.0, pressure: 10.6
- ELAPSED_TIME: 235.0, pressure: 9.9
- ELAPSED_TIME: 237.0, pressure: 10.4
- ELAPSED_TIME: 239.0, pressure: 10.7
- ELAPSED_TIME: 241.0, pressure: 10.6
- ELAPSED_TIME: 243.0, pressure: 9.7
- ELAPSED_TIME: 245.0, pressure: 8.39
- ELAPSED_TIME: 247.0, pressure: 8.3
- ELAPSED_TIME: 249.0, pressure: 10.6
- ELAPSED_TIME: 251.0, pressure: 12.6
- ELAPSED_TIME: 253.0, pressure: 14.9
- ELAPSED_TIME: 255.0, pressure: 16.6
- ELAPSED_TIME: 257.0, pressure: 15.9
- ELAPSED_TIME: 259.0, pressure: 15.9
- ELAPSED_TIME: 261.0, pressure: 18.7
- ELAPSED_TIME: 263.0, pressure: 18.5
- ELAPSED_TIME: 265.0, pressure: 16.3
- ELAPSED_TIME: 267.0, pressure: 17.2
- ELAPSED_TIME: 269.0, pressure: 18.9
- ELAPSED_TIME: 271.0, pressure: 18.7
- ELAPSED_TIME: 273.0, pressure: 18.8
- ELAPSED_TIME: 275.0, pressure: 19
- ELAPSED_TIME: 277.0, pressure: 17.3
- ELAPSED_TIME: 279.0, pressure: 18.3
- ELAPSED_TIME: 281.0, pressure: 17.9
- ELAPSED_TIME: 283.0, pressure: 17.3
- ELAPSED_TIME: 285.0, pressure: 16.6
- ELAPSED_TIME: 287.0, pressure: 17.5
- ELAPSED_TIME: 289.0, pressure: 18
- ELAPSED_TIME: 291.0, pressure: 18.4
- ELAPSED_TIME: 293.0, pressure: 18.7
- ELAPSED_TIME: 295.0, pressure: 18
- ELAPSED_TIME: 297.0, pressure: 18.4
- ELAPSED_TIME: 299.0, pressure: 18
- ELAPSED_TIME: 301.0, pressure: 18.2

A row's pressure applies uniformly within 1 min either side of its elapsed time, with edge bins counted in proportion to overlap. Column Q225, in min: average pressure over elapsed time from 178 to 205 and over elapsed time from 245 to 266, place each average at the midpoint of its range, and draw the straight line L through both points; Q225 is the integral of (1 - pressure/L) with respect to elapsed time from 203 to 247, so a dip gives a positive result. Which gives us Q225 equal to 7.6 min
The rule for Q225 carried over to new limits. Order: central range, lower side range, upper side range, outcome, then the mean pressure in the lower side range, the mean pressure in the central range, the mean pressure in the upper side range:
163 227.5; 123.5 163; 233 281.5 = -1.8 min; 19.3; 17.6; 14.6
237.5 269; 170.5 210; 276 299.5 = 7.4 min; 18.2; 13.8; 17.9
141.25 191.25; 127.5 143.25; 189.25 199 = 1.5 min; 19.6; 18.6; 18.8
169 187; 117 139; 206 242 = -1.5 min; 20.2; 18.4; 14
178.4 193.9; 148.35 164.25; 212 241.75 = -1.8 min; 18.7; 18.5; 13.6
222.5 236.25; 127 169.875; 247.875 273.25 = 4.0 min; 19.1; 12.1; 16.3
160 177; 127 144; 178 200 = 0.5 min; 19.6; 18.4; 18.6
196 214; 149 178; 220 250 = -3.7 min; 18.6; 17.4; 11.4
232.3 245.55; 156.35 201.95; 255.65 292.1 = 5.8 min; 18.5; 10.1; 17.7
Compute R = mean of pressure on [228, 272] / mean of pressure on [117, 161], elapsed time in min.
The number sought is 0.7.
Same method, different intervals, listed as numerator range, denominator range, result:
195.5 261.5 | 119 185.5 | 0.75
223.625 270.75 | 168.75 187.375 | 0.73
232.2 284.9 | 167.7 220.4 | 0.82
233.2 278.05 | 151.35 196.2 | 0.77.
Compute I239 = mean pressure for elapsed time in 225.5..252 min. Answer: 10.7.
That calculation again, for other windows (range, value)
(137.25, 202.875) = 18.6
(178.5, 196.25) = 18.5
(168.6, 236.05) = 16.7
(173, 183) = 18.4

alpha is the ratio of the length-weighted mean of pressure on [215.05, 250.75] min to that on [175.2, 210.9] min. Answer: 0.7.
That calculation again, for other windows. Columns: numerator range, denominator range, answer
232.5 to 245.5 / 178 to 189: 0.55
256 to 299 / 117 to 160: 0.91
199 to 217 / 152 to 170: 0.92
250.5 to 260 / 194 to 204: 0.83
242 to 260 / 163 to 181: 0.68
